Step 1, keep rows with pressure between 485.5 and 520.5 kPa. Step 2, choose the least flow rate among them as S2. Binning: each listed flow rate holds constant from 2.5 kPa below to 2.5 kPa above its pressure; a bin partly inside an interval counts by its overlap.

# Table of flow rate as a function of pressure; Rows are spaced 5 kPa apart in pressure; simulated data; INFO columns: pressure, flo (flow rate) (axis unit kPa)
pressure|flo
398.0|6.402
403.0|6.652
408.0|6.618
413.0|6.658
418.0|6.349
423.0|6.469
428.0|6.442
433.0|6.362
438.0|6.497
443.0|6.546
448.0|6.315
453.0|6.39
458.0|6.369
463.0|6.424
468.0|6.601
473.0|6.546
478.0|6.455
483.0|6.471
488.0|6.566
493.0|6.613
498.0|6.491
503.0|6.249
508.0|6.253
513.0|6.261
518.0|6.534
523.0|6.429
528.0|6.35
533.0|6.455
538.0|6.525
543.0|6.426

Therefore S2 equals 6.249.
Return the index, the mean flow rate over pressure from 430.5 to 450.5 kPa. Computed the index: 6.43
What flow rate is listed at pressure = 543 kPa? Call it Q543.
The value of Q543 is 6.426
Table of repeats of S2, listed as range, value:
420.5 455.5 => 6.315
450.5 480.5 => 6.369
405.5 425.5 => 6.349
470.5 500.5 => 6.455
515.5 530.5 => 6.35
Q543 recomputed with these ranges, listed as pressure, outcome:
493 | 6.613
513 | 6.261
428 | 6.442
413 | 6.658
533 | 6.455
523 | 6.429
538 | 6.525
